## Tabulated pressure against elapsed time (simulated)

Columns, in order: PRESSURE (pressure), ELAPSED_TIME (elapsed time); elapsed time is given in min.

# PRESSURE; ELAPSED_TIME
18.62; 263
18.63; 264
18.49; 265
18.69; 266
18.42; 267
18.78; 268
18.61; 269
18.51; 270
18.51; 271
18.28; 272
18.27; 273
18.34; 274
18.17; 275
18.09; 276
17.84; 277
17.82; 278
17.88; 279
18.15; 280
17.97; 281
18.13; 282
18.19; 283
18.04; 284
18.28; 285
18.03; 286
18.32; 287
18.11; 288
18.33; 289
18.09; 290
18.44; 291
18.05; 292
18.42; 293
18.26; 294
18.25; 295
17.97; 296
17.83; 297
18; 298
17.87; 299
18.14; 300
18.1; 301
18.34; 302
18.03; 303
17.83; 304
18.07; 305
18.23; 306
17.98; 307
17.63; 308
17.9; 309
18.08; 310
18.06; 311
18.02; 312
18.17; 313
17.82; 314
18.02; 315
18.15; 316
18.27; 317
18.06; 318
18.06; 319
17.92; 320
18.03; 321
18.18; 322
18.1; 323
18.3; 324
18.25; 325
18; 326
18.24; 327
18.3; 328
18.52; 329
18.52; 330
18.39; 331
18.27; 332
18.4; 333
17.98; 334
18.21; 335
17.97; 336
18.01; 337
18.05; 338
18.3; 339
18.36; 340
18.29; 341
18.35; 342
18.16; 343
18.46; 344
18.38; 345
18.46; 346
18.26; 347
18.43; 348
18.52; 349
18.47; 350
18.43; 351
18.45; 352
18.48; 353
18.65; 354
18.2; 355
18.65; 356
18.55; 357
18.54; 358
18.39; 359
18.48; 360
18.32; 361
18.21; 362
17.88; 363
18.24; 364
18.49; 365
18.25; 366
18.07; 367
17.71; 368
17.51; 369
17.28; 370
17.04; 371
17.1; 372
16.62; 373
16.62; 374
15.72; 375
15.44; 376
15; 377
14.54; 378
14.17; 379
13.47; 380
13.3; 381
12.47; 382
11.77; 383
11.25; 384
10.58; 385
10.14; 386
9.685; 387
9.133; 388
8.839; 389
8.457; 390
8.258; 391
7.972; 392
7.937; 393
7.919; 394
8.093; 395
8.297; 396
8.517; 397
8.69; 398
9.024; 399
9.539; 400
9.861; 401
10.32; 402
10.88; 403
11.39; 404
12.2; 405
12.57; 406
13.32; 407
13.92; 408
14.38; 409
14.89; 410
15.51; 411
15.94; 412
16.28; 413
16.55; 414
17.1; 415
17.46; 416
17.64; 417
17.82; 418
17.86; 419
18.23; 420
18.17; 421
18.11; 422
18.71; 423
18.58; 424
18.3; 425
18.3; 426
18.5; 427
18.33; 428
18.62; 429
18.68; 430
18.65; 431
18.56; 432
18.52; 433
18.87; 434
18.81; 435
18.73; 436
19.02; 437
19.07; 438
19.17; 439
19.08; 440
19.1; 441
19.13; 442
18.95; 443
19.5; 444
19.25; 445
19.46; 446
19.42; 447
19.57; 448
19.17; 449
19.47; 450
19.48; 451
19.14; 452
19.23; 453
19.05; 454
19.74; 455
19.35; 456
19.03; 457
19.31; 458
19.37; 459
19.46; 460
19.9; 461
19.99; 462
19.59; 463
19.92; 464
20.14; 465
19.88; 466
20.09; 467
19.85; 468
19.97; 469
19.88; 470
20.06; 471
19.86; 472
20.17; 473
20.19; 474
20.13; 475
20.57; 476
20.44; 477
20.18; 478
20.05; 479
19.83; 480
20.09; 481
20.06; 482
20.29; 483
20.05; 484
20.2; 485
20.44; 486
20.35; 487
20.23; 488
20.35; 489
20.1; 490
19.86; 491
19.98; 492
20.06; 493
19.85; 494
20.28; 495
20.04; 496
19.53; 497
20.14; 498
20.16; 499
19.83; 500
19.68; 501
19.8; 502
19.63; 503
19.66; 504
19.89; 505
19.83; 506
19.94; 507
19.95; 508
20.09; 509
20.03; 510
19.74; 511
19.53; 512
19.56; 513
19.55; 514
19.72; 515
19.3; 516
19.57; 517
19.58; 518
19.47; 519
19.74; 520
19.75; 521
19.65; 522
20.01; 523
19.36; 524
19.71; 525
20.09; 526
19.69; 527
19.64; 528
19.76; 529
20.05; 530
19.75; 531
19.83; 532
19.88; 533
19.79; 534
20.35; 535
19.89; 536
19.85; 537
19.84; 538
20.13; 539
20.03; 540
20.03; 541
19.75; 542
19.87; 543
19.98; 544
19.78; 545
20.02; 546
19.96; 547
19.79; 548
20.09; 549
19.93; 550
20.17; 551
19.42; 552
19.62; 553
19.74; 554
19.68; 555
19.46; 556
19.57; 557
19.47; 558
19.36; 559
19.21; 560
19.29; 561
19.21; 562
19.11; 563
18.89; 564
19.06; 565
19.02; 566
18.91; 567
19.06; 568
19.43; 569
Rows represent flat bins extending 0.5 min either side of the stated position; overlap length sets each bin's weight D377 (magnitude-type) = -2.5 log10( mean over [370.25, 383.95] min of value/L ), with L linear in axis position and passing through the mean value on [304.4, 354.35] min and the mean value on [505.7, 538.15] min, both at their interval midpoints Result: 0.25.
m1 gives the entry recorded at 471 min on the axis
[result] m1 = 20.06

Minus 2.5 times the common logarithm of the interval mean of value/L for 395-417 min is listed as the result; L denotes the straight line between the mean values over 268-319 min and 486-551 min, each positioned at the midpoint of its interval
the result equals 0.44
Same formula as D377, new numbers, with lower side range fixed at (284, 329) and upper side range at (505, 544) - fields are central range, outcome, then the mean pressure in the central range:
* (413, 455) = 0.03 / 18.7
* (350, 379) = 0.06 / 17.6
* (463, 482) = -0.04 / 20.1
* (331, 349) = 0.01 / 18.3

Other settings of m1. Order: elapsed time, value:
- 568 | 19.06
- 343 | 18.16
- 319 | 18.06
